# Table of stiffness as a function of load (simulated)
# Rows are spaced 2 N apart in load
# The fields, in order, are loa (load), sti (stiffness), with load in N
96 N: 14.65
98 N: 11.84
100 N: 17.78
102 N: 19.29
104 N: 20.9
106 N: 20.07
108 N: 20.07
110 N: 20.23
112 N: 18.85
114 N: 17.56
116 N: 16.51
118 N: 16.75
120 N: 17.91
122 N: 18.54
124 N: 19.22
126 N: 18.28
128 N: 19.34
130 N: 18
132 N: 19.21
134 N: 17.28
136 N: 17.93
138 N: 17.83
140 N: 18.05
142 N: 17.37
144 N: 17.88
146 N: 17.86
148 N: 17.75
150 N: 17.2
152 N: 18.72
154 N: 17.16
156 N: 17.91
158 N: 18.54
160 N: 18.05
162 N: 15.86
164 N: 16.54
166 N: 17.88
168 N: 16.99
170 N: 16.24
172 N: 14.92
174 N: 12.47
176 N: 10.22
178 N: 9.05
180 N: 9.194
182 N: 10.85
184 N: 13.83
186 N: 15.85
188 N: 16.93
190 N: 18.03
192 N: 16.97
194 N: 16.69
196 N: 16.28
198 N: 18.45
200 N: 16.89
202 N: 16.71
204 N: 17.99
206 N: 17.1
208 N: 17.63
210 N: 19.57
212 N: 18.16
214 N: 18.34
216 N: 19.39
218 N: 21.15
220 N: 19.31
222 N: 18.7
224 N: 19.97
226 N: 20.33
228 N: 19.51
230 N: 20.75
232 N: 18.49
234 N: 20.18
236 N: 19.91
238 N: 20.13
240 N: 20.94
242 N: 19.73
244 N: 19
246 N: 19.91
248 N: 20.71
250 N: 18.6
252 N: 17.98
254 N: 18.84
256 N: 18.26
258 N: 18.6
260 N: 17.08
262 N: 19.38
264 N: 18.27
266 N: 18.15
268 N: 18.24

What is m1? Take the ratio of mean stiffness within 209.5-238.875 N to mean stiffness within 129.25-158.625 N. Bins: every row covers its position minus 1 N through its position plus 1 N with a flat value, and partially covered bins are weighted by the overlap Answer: 1.1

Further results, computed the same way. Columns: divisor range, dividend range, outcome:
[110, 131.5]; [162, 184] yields 0.74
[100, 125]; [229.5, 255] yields 1.04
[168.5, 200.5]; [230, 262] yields 1.32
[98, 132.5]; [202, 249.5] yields 1.05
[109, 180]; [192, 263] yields 1.11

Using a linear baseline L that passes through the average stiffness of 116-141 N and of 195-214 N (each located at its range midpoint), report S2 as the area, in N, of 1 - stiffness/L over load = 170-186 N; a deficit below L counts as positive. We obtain 5.17 N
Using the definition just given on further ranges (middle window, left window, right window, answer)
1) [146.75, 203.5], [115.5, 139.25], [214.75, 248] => 9.22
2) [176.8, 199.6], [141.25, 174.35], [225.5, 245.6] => 4.35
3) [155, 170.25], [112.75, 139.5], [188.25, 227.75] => 0.71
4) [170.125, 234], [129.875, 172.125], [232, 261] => 5.85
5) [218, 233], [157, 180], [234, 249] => -0.61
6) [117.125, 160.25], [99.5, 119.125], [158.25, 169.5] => -0.33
